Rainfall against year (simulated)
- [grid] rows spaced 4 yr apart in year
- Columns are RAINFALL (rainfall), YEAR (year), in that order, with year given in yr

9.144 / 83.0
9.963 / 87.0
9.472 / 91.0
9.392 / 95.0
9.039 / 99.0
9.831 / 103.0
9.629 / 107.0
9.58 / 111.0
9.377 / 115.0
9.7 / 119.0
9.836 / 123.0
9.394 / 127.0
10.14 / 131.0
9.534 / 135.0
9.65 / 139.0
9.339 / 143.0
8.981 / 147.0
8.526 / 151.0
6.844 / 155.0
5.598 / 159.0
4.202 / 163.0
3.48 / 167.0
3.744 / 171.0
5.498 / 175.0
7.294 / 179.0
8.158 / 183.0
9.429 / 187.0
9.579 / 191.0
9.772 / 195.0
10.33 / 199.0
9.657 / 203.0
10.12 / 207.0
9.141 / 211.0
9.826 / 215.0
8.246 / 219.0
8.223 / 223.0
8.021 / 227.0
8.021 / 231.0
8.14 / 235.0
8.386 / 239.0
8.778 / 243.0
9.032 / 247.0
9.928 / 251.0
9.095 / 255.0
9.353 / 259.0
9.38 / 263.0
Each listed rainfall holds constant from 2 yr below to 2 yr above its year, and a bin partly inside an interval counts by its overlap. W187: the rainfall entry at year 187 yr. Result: 9.429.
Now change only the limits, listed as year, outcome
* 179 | 7.294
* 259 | 9.353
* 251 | 9.928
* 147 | 8.981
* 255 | 9.095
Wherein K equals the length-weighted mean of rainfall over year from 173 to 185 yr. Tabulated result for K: 6.98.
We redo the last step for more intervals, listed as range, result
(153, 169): 5.03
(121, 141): 9.71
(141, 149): 9.16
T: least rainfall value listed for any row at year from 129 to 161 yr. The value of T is 5.598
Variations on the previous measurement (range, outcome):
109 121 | 9.377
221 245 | 8.021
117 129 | 9.394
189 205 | 9.579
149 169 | 3.48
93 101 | 9.039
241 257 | 8.778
